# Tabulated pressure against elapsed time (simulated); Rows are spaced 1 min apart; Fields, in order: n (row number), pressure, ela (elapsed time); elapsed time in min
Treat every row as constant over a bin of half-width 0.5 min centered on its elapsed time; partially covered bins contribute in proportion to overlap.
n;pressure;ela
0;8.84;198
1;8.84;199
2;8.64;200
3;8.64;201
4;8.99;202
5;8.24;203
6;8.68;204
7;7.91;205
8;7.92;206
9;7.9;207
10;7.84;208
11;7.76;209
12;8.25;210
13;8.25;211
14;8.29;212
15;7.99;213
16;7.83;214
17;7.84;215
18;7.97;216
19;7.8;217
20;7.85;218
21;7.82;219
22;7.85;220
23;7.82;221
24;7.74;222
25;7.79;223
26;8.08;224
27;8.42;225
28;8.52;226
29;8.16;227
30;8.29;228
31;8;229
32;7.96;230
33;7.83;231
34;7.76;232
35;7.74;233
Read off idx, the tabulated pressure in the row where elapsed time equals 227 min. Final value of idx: 8.16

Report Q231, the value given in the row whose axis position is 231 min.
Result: 7.83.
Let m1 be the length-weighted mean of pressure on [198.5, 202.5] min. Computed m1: 8.78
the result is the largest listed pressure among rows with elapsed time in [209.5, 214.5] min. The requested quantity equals 8.29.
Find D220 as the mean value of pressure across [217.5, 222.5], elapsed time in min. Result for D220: 7.82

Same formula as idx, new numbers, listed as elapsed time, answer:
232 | 7.76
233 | 7.74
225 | 8.42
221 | 7.82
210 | 8.25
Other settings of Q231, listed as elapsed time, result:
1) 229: 8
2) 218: 7.85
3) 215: 7.84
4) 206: 7.92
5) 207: 7.9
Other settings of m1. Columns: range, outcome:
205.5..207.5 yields 7.91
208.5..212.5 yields 8.14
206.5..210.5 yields 7.94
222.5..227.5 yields 8.19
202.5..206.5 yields 8.19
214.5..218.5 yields 7.87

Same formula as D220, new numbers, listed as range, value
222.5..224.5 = 7.94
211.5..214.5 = 8.04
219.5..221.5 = 7.83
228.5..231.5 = 7.93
